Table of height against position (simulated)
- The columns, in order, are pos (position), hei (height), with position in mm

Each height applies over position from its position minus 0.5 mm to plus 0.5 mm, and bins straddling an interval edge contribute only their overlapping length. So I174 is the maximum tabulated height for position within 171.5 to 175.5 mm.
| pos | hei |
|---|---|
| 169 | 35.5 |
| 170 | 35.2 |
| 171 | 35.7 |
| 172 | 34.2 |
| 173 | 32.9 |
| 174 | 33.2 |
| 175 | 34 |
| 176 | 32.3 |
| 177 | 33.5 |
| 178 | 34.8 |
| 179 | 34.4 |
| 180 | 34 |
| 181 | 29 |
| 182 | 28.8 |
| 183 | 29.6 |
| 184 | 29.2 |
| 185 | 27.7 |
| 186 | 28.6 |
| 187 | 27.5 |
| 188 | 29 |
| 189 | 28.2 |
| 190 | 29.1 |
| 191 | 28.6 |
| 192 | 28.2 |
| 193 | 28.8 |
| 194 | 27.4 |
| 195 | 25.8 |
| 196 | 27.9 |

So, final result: 34.2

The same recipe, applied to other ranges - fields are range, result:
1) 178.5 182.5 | 34.4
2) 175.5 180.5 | 34.8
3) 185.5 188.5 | 29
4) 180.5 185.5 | 29.6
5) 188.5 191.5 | 29.1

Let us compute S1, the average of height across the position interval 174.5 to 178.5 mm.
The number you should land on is 33.6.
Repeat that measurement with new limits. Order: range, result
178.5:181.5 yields 32.5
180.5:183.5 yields 29.1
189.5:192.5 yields 28.6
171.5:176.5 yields 33.3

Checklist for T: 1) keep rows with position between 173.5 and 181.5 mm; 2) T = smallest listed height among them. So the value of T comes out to 29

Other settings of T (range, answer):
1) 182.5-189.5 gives 27.5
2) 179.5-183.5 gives 28.8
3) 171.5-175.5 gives 32.9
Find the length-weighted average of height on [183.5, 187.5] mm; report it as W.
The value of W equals 28.2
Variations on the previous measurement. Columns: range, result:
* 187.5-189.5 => 28.6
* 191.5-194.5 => 28.1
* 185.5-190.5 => 28.5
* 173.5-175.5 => 33.6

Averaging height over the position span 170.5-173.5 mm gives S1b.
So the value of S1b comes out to 34.3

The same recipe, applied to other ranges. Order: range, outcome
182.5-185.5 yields 28.8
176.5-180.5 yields 34.2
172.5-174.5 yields 33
